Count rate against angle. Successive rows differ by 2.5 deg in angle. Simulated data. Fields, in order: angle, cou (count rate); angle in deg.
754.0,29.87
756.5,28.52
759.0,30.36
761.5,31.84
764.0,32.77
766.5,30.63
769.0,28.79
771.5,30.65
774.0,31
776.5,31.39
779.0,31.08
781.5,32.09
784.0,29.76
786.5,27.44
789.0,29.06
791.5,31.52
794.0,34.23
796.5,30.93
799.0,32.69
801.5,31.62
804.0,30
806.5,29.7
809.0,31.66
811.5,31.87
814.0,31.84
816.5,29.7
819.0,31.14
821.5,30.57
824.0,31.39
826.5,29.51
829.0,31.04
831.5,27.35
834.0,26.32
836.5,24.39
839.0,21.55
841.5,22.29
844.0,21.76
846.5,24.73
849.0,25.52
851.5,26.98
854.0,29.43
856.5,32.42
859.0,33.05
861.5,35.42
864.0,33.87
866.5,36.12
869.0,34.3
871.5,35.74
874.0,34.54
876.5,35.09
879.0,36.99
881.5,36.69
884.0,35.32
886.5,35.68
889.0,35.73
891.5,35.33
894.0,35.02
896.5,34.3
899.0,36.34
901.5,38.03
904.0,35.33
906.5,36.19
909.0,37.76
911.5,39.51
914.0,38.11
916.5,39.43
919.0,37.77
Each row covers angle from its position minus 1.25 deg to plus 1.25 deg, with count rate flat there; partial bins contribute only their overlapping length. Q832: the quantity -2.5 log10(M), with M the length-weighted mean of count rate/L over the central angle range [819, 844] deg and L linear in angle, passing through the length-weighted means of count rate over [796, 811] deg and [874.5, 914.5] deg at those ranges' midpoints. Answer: 0.20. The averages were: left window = 31.1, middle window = 27.1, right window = 36.3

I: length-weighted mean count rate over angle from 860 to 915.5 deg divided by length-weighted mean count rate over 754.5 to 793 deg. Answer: 1.2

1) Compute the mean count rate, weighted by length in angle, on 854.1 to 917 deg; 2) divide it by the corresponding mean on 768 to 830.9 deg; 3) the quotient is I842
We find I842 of 1.16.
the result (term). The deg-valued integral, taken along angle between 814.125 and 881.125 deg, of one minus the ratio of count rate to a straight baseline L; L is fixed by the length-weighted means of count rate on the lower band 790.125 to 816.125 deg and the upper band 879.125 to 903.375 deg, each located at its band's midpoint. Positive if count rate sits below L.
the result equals 7.15 deg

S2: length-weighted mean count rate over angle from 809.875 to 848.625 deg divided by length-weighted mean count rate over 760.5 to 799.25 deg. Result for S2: 0.9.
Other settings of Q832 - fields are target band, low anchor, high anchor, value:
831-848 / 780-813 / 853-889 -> 0.35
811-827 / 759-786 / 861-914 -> 0.07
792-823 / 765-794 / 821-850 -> -0.11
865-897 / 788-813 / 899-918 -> 0.02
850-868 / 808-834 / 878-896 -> 0.04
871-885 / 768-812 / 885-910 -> -0.02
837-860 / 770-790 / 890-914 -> 0.27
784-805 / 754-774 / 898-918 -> 0.04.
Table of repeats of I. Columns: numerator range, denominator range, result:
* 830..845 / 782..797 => 0.79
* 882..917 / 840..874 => 1.21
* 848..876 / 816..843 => 1.18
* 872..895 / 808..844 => 1.26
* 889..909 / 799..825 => 1.16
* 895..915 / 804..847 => 1.31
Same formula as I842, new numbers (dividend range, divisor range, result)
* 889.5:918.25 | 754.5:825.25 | 1.19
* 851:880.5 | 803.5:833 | 1.11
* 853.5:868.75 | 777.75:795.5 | 1.09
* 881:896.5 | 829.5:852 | 1.44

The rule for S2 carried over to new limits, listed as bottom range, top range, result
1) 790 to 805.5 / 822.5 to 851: 0.82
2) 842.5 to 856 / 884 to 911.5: 1.39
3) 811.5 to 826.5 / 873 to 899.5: 1.15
